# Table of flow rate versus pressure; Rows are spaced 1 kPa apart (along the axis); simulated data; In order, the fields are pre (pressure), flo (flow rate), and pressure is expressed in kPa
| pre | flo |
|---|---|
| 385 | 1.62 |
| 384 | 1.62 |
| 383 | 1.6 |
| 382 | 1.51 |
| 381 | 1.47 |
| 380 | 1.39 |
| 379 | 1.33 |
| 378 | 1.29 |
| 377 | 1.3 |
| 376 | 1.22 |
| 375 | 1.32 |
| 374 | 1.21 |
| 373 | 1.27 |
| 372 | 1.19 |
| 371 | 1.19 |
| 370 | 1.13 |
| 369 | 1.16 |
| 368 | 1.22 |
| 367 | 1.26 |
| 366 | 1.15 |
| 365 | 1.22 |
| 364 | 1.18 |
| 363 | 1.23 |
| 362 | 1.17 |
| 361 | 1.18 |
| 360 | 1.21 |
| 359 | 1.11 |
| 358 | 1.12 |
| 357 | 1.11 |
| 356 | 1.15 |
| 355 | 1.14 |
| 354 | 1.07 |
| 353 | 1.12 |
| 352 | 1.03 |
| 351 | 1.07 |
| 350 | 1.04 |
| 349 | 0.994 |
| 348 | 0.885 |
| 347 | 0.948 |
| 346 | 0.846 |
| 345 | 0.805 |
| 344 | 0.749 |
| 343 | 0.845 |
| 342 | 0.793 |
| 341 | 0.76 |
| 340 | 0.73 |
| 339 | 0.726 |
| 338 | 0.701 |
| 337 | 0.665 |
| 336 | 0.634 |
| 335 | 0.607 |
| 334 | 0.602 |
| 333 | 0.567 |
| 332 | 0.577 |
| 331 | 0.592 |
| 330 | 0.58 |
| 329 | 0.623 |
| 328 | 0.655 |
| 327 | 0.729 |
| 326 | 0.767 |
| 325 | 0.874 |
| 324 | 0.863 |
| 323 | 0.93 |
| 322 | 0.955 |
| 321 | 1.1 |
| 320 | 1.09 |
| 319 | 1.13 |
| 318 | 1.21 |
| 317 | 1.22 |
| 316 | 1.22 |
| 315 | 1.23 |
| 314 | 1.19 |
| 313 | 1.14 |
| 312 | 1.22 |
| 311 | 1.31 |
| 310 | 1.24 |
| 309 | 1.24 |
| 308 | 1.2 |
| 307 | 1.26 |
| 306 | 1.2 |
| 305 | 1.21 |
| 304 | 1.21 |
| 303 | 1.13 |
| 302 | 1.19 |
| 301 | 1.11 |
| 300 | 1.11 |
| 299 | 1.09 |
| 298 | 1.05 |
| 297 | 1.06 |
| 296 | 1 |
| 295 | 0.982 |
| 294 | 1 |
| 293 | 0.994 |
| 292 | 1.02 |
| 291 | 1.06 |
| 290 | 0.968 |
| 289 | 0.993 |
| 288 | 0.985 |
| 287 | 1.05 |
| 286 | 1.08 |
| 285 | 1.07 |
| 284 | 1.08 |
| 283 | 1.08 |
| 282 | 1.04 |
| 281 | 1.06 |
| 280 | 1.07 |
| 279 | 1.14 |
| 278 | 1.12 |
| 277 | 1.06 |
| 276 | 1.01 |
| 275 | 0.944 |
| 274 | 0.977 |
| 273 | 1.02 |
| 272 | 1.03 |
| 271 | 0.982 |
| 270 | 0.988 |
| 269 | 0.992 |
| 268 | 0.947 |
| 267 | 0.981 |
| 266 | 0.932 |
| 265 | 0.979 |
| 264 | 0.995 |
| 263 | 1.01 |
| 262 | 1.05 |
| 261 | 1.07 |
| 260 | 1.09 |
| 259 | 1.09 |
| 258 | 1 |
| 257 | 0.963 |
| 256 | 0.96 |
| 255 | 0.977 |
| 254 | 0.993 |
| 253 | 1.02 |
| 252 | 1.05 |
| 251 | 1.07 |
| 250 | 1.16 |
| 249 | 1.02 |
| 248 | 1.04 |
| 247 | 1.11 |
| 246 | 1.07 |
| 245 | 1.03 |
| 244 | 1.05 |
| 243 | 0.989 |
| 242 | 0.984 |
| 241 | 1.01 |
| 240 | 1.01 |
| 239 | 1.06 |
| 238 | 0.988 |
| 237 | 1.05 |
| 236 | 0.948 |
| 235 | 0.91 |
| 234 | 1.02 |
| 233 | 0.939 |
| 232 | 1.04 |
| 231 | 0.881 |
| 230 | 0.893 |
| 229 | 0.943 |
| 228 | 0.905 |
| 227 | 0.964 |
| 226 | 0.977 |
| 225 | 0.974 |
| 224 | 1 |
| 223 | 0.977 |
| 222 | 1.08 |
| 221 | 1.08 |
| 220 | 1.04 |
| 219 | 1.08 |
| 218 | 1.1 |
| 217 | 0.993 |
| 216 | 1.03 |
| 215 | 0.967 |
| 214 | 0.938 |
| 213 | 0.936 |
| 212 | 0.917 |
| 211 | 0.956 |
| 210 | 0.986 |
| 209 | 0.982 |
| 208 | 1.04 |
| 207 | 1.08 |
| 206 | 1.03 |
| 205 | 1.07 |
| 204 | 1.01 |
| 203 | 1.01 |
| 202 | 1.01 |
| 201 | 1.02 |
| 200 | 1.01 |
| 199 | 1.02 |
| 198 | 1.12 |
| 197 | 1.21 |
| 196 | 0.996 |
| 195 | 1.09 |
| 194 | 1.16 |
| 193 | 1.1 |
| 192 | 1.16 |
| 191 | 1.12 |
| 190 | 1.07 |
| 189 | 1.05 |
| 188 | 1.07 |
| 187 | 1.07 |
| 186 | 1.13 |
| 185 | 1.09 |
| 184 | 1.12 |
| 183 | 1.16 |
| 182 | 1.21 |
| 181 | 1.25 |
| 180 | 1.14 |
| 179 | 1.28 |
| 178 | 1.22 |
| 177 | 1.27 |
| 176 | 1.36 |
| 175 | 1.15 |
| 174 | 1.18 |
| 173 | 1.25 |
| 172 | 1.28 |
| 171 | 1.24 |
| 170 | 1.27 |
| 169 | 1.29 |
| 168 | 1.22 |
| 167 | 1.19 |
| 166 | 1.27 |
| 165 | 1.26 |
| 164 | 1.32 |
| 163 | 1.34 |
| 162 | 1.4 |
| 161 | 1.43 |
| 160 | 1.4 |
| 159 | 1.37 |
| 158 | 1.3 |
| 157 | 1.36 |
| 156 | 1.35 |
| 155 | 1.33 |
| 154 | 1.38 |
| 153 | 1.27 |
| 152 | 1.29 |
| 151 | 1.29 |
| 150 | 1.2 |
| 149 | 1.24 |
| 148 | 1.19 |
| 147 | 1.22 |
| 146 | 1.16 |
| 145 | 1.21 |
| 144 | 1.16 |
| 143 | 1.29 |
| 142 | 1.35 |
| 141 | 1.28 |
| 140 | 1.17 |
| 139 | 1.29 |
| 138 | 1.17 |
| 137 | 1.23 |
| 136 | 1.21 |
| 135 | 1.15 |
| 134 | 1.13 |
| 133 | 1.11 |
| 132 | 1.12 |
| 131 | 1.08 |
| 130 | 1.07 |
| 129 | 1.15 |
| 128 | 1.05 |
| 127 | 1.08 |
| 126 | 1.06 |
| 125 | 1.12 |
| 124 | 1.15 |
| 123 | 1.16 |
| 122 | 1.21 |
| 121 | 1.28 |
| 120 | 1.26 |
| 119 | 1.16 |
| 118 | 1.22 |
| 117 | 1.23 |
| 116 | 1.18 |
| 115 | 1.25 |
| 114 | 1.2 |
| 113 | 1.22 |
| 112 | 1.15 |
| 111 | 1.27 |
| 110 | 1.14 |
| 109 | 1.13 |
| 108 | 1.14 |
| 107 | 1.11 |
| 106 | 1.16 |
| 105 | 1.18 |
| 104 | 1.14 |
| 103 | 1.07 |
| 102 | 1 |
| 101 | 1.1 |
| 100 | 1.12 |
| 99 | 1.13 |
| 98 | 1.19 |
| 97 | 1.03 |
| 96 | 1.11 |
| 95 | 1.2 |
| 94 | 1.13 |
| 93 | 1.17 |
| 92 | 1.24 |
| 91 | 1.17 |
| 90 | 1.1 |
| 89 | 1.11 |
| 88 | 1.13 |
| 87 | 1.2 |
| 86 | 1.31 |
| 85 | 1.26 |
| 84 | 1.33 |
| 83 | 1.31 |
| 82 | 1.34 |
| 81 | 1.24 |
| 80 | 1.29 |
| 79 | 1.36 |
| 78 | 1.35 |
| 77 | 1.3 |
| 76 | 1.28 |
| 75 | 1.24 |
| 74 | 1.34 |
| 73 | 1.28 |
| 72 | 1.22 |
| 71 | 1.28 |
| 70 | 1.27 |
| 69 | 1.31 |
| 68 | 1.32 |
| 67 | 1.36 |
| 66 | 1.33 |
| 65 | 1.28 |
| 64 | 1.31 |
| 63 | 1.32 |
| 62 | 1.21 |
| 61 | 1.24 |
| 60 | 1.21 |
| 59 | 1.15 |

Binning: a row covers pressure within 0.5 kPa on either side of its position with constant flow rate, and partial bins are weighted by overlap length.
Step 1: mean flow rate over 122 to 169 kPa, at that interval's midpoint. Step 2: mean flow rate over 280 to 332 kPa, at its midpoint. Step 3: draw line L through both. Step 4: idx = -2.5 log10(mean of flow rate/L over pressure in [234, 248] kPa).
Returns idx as 0.10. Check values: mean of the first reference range 1.23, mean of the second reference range 1.04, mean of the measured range 1.02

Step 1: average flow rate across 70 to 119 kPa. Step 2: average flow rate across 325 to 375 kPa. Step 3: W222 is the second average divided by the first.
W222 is 0.79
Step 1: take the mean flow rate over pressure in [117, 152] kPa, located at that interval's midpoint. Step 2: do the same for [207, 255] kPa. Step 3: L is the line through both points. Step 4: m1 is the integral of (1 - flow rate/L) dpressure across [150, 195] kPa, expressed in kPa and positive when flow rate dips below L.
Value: -4.9 kPa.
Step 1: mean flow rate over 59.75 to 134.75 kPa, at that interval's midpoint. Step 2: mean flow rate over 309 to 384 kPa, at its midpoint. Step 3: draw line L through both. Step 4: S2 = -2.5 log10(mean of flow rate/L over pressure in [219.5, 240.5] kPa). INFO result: 0.14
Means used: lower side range 1.2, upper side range 1.04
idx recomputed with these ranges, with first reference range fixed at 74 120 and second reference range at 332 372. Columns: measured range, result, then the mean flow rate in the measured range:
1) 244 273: 0.036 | 1.02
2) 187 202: 0.029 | 1.08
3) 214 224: 0.060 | 1.03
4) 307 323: -0.167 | 1.17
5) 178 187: -0.045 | 1.17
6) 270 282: 0.005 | 1.04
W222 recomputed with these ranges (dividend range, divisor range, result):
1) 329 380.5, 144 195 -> 0.82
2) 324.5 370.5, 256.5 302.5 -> 0.89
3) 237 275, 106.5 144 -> 0.86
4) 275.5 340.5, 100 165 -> 0.82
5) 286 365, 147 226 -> 0.86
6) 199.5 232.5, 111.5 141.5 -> 0.85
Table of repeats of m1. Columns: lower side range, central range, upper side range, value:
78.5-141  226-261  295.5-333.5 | 2.32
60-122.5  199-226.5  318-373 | 1.94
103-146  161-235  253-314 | 1.85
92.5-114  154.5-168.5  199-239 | -3.38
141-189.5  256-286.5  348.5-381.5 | 4.75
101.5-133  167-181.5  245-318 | -1.50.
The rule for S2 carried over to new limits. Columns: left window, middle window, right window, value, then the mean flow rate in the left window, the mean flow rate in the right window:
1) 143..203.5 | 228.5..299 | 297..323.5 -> 0.16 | 1.21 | 1.16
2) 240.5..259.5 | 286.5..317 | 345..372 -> -0.05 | 1.03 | 1.11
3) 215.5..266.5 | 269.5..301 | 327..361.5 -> -0.10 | 1.01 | 0.858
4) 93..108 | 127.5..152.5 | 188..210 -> -0.09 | 1.12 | 1.06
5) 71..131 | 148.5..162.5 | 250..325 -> -0.15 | 1.19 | 1.07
